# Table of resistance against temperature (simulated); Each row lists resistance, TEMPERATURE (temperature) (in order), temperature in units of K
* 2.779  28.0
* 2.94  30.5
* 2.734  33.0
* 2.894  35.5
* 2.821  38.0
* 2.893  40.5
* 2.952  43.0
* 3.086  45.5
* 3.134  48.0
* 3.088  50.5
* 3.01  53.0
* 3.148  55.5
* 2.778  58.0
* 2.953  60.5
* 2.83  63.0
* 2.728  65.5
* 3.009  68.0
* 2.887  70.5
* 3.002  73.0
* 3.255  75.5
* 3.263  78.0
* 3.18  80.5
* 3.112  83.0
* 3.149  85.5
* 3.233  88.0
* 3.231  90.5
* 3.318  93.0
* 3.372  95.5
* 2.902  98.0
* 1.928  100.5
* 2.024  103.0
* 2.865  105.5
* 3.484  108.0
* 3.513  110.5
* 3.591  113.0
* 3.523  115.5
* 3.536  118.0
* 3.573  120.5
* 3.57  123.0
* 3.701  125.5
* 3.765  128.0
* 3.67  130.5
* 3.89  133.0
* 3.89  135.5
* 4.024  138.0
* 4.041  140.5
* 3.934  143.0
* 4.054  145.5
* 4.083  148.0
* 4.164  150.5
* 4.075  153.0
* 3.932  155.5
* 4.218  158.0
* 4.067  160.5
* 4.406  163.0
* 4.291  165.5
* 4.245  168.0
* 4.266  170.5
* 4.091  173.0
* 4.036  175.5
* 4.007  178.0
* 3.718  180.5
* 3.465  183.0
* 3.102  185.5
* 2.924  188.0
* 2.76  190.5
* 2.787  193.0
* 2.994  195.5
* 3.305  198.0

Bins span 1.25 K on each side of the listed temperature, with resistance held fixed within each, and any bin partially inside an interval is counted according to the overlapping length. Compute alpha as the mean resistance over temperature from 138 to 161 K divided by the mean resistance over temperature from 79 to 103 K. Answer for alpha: 1.4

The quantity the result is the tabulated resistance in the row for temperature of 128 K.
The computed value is 3.765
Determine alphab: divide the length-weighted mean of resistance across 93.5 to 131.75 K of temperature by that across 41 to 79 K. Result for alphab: 1.09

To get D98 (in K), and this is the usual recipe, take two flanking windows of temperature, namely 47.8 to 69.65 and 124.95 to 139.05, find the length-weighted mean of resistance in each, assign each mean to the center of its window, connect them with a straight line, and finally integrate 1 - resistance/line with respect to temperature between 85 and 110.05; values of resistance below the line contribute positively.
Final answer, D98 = 3.29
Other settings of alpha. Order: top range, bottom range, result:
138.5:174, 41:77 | 1.38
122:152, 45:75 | 1.31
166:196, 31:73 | 1.21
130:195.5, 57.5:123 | 1.24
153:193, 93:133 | 1.16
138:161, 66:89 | 1.31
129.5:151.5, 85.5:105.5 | 1.38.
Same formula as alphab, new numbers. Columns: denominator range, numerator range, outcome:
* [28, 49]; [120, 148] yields 1.32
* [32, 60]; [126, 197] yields 1.29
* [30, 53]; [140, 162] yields 1.38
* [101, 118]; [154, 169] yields 1.33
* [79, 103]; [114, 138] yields 1.23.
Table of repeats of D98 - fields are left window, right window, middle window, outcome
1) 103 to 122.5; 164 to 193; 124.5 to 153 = -3.7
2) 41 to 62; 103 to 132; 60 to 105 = 3.6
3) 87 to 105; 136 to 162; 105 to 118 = -0.9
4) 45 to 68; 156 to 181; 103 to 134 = 1.1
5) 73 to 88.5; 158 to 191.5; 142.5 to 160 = -2.0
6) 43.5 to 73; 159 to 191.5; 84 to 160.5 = -2.4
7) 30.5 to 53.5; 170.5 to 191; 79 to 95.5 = -0.3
